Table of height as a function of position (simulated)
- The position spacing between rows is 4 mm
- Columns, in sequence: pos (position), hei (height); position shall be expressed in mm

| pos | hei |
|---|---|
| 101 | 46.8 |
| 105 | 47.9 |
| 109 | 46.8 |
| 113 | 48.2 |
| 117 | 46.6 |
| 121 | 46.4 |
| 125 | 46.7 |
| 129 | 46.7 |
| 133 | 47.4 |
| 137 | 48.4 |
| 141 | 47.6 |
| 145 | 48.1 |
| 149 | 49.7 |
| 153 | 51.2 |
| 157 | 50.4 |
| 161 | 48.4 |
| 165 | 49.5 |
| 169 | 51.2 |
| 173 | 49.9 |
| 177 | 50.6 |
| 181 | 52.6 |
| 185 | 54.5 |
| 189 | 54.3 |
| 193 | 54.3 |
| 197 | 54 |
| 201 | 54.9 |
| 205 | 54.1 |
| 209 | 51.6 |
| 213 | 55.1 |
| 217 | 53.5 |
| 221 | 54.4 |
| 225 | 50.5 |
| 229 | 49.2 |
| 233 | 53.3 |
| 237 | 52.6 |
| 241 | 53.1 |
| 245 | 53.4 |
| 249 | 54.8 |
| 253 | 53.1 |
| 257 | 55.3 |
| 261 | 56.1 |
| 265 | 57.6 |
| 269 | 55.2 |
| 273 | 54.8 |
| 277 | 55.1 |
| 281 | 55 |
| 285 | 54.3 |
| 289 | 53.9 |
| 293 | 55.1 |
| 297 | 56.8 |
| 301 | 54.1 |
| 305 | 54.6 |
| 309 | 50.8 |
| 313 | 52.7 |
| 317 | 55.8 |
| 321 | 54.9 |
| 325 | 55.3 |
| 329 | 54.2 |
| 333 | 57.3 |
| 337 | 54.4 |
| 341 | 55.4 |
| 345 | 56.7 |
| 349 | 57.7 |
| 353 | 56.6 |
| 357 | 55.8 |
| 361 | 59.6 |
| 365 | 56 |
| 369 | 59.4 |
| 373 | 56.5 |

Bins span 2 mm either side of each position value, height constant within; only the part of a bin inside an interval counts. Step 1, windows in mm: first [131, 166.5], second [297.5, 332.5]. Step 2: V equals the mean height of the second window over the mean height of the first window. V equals 1.1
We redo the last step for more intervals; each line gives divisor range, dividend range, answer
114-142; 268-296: 1.16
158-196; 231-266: 1.05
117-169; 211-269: 1.11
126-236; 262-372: 1.08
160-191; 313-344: 1.07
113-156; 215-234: 1.09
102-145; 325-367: 1.19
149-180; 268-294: 1.09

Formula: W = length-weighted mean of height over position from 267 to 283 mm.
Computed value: 55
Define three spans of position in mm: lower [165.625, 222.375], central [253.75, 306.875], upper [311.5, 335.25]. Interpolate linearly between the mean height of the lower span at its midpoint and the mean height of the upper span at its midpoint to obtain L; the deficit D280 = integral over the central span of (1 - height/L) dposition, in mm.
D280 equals -0.74 mm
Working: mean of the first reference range 53.1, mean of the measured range 55.2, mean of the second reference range 55.1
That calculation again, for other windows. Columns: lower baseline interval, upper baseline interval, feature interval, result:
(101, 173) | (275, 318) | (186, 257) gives -2.60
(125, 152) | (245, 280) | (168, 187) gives -0.58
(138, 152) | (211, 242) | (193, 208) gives -0.80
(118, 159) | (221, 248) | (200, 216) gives -0.83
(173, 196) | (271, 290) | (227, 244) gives 0.55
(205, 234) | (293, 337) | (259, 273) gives -0.65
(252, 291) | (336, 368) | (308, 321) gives 0.56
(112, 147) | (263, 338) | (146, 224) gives -3.88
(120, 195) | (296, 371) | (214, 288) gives -1.38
